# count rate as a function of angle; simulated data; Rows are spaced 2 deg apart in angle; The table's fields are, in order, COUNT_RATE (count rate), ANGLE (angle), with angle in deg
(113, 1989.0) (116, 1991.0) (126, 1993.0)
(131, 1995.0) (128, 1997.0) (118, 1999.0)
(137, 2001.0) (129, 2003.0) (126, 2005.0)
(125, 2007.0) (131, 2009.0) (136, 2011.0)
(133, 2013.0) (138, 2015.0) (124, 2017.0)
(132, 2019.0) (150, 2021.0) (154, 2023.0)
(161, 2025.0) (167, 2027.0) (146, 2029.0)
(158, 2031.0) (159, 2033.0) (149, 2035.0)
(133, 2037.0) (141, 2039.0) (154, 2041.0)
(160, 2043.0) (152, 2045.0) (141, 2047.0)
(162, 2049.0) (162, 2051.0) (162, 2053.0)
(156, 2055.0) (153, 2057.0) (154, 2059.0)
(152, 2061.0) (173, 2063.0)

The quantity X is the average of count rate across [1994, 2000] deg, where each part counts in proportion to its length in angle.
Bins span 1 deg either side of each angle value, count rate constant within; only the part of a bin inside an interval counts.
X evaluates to 126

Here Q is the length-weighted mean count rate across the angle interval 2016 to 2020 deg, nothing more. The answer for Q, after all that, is 128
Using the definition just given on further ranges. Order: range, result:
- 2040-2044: 157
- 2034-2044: 147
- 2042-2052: 155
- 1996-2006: 128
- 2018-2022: 141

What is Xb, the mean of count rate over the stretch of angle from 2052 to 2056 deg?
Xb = 159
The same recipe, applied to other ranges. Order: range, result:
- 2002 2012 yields 129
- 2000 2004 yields 133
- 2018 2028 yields 153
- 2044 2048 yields 146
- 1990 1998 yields 125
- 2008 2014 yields 133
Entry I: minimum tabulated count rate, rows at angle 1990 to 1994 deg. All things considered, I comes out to 116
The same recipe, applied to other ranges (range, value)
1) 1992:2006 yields 118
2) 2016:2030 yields 124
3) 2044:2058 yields 141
